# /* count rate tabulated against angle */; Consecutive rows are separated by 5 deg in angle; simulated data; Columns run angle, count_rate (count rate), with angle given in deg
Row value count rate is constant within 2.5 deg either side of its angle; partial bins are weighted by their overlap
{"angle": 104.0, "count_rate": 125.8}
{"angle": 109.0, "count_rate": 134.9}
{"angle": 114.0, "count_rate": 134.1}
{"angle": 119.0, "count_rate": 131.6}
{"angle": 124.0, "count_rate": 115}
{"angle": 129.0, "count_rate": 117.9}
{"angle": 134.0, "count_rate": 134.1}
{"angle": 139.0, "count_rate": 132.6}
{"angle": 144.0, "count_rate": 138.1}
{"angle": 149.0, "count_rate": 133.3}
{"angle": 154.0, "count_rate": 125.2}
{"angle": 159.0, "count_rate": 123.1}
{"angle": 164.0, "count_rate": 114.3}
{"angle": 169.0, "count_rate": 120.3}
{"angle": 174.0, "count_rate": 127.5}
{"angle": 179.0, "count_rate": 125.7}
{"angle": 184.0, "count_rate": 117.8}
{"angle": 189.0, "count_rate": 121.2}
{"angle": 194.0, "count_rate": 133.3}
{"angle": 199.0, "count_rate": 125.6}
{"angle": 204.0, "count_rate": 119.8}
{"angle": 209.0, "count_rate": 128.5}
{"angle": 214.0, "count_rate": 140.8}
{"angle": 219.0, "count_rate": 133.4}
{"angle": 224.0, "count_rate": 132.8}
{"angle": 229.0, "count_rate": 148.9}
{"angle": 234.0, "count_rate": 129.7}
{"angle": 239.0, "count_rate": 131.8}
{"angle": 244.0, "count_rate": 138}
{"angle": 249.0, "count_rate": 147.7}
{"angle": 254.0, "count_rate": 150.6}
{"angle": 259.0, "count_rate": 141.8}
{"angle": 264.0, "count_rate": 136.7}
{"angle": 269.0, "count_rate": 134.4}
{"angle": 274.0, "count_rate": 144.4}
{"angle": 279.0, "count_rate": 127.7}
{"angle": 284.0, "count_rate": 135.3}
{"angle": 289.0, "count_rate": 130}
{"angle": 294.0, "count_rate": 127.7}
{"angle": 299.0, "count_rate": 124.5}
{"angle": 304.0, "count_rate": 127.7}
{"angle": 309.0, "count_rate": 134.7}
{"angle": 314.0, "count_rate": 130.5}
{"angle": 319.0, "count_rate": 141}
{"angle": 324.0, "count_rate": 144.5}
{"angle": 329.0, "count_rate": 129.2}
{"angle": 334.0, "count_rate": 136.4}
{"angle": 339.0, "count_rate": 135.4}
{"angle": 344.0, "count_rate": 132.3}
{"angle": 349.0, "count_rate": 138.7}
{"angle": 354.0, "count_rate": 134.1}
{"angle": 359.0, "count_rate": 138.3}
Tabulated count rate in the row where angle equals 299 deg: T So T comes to 124.5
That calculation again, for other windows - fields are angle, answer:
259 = 141.8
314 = 130.5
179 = 125.7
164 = 114.3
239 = 131.8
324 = 144.5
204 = 119.8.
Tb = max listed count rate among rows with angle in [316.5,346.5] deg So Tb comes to 144.5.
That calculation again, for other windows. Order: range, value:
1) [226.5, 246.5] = 148.9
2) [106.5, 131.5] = 134.9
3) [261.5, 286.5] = 144.4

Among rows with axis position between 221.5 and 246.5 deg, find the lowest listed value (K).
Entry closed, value 129.7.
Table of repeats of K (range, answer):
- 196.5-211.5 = 119.8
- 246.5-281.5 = 127.7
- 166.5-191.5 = 117.8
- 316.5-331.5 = 129.2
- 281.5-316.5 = 124.5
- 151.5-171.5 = 114.3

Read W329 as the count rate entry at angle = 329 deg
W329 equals 129.2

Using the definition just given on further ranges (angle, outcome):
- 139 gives 132.6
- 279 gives 127.7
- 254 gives 150.6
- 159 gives 123.1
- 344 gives 132.3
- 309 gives 134.7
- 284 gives 135.3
